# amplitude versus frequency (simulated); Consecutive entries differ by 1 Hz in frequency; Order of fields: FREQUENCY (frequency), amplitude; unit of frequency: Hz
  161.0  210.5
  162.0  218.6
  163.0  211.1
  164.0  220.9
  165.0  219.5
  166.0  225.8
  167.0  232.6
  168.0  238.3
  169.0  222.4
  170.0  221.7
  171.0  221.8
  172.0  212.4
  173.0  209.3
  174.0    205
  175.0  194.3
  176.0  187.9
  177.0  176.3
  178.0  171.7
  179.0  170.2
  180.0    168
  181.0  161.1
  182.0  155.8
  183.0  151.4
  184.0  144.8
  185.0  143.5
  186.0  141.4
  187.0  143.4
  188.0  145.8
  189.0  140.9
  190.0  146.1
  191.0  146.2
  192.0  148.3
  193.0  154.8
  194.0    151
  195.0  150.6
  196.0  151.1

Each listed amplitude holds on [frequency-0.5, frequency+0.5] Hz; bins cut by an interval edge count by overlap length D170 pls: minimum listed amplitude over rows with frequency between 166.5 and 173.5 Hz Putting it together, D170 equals 209.3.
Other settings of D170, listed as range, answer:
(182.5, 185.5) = 143.5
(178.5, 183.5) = 151.4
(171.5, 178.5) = 171.7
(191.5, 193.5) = 148.3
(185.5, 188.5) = 141.4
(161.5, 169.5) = 211.1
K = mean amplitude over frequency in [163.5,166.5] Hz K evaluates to 222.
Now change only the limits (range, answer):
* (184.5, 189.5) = 143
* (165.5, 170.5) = 228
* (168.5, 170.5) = 222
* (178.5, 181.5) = 166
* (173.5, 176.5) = 196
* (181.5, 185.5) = 149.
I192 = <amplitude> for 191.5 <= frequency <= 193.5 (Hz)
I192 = 152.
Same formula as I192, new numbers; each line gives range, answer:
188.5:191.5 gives 144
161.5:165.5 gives 218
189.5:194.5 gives 149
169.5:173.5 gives 216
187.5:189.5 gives 143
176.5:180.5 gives 172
